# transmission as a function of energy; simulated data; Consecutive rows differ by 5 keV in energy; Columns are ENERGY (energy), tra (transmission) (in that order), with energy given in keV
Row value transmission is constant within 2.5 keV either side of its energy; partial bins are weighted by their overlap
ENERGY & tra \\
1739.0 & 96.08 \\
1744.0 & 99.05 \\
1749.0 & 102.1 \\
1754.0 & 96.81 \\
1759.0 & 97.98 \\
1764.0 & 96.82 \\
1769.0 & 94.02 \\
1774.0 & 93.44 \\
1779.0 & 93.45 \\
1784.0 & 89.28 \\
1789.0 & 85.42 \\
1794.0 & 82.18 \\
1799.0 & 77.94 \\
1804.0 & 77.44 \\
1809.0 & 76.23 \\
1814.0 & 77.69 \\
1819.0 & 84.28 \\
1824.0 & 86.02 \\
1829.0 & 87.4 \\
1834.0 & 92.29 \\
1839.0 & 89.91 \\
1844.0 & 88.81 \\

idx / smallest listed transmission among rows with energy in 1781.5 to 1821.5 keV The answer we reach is 76.23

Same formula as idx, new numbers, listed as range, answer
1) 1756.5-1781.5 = 93.44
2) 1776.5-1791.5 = 85.42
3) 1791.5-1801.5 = 77.94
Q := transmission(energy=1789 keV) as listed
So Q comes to 85.42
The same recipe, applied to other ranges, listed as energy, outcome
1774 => 93.44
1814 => 77.69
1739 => 96.08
